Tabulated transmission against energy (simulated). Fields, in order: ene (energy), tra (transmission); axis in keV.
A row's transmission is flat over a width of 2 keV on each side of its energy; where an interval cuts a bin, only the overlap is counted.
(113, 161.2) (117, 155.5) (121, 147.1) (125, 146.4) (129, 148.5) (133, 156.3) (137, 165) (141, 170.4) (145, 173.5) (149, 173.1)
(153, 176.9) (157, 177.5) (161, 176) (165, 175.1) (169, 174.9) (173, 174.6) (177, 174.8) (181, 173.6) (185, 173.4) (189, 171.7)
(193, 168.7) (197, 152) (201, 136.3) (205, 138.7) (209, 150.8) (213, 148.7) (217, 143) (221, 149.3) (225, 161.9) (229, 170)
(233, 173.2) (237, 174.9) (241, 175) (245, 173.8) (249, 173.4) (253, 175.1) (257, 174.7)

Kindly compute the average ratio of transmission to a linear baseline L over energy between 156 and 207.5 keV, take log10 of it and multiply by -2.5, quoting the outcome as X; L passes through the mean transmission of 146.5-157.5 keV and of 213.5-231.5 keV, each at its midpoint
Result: 0.01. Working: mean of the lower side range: 176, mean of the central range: 166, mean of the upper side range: 156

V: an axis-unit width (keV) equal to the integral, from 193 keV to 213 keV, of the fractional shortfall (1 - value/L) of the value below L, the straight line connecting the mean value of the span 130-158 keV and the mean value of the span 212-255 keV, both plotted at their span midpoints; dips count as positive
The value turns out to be 2.35 keV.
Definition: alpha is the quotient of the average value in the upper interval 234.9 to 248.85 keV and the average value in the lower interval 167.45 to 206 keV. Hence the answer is 1.06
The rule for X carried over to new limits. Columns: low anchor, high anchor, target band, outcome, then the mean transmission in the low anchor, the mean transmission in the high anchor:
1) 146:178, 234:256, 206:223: 0.18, 175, 174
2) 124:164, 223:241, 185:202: 0.06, 167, 171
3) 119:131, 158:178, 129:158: -0.06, 147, 175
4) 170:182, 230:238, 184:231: 0.12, 174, 173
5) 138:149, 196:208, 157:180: -0.11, 172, 142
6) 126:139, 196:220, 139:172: -0.15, 156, 145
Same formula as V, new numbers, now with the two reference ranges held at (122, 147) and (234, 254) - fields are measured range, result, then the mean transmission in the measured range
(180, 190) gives -0.40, 173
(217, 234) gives 1.11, 161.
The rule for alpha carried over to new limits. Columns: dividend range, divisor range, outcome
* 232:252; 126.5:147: 1.07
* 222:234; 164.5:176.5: 0.95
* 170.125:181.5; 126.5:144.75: 1.08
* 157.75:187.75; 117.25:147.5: 1.10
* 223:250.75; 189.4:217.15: 1.14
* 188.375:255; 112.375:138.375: 1.05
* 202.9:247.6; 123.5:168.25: 0.96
